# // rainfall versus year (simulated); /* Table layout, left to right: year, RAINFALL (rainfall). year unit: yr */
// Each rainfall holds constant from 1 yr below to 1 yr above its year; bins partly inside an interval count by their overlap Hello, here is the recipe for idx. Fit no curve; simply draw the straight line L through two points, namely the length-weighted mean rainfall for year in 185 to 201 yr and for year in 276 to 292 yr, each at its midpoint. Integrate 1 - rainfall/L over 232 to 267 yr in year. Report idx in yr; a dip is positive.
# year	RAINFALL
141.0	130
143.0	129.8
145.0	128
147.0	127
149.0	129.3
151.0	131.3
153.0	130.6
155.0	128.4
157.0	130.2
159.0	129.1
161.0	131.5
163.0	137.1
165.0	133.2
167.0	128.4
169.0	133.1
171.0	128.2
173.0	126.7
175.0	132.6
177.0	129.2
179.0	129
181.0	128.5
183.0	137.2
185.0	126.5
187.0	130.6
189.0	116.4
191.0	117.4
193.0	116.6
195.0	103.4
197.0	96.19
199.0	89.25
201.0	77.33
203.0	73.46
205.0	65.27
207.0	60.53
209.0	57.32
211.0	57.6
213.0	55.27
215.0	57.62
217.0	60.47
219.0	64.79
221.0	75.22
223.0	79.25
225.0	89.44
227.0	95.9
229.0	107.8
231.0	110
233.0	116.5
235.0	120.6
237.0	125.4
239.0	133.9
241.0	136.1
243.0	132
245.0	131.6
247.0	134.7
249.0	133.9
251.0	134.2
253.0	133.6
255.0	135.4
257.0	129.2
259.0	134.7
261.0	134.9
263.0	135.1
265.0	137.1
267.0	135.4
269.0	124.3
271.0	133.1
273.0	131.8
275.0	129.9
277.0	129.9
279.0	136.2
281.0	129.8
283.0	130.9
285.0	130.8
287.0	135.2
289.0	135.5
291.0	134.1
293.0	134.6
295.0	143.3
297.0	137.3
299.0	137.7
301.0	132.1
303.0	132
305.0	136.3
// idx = -2.3 yr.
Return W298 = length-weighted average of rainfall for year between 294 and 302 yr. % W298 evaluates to 138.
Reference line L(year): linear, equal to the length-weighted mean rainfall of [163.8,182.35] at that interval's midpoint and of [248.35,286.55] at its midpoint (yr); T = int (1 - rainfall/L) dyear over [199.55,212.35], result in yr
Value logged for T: 6.4 yr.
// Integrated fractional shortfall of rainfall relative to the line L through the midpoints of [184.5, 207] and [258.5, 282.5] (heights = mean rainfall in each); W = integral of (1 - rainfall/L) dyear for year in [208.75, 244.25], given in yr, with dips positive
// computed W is 6.2 yr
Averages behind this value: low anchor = 98.8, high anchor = 133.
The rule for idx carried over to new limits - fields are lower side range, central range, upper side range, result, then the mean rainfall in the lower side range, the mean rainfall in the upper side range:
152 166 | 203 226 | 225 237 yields 9.7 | 131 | 110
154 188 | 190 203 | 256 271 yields 3.3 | 131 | 133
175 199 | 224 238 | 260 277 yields 1.9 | 120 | 133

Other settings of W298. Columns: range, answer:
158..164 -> 133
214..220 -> 61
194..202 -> 91.5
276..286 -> 132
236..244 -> 132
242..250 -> 133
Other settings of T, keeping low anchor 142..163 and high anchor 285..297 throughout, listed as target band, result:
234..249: 0.3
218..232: 4.7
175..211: 7.9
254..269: 0.1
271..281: 0.3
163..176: 0.0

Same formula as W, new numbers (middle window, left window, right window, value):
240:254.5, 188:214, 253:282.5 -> -2.0 yr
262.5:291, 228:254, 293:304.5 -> 0.0 yr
